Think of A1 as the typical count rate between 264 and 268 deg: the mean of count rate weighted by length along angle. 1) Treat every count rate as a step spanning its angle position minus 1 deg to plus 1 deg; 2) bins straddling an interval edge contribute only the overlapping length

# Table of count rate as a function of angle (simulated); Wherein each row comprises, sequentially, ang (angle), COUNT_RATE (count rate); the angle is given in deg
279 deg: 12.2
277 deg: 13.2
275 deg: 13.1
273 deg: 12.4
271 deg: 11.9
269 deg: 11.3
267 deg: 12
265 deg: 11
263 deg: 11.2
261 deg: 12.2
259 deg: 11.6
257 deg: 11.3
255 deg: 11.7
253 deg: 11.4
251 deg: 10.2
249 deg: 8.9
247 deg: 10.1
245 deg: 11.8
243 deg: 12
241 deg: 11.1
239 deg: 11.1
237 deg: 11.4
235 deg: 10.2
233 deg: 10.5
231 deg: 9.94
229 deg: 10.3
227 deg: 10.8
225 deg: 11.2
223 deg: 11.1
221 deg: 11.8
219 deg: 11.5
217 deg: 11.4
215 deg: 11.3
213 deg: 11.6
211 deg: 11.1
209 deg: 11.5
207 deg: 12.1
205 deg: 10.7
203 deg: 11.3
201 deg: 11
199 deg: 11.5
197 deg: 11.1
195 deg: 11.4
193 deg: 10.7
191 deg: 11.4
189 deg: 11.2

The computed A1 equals 11.5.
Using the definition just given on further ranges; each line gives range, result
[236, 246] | 11.5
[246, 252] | 9.73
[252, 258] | 11.5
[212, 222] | 11.5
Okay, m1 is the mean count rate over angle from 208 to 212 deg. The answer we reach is 11.3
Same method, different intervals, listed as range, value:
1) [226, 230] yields 10.6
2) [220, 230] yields 11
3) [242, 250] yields 10.7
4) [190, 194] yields 11.1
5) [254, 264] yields 11.6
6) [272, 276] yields 12.8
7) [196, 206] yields 11.1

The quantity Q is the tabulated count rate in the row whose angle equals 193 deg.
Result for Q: 10.7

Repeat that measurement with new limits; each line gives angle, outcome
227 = 10.8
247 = 10.1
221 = 11.8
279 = 12.2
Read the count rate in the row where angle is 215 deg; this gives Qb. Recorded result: 11.3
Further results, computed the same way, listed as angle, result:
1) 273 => 12.4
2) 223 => 11.1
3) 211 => 11.1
